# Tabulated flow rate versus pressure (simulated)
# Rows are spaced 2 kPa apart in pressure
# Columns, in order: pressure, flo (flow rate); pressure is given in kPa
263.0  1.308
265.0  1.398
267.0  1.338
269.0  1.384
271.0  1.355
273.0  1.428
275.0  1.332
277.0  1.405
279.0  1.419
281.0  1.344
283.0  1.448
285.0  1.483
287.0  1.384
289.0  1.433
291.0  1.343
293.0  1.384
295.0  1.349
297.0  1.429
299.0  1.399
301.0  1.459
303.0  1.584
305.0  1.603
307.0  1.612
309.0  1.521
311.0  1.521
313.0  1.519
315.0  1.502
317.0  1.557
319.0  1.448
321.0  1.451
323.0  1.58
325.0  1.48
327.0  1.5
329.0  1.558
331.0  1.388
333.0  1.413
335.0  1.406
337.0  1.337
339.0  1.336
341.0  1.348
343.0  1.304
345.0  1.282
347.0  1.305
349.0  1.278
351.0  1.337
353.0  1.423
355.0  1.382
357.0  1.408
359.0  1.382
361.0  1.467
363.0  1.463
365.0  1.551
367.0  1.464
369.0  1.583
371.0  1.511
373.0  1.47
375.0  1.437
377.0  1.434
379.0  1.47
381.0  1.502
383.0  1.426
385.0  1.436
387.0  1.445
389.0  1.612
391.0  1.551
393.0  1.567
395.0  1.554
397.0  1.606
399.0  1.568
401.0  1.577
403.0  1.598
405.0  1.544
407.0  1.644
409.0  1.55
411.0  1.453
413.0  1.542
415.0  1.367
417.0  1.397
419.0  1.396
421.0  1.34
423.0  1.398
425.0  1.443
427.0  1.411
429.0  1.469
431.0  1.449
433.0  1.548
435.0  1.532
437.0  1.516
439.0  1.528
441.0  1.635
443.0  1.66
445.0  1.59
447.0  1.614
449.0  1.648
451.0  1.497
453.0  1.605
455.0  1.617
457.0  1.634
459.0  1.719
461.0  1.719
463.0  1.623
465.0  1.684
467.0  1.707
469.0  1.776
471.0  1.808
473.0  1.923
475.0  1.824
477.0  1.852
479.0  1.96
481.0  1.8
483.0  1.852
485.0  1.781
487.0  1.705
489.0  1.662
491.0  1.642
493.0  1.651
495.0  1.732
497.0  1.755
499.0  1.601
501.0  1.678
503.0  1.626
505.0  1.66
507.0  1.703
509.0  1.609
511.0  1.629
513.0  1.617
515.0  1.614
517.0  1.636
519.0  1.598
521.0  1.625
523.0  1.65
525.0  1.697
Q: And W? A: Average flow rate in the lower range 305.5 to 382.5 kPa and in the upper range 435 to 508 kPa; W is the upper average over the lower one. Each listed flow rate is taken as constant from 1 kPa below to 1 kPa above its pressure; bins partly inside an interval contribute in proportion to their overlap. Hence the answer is 1.17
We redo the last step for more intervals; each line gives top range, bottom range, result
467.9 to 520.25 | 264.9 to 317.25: 1.19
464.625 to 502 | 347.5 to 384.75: 1.22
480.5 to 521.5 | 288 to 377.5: 1.16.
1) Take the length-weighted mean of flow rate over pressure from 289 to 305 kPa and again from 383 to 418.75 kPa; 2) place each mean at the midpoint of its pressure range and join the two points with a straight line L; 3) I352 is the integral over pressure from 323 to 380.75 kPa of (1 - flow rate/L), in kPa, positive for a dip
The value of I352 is 2.3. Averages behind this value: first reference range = 1.43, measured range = 1.42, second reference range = 1.52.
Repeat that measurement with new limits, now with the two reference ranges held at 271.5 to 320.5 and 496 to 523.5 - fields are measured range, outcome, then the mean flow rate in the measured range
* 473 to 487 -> -1.9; 1.84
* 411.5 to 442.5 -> 2.0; 1.47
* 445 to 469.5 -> -0.8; 1.65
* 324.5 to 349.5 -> 1.8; 1.38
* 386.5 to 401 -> -0.2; 1.56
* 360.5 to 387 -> 0.8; 1.48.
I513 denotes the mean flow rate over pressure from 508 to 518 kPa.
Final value 1.62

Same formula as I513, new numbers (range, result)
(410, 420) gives 1.43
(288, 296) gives 1.38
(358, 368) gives 1.47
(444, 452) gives 1.59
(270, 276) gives 1.37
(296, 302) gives 1.43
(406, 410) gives 1.6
